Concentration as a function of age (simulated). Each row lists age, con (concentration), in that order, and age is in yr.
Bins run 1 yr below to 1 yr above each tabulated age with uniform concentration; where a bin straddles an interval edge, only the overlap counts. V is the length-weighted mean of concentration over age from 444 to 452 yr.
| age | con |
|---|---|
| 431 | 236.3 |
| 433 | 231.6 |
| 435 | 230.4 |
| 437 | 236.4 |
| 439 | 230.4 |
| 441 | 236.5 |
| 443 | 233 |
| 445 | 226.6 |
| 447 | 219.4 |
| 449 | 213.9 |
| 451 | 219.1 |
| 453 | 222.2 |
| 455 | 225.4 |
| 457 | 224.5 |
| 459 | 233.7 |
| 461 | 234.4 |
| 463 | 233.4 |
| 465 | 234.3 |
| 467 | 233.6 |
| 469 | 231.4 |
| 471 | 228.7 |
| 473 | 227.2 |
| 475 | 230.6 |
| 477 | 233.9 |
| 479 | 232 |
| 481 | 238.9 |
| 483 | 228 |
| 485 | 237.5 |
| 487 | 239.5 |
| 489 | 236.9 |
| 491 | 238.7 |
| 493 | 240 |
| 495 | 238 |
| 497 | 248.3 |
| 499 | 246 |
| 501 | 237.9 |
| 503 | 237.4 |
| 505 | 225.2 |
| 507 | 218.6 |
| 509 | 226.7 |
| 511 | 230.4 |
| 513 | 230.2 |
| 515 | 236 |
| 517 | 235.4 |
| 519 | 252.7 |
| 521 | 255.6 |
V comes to 220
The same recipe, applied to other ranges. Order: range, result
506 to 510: 223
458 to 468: 234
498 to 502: 242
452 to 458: 224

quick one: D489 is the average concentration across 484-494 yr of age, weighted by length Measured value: 239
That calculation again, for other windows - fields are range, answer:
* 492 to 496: 239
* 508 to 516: 231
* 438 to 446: 232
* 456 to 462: 231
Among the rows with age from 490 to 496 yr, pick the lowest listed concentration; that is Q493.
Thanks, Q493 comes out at 238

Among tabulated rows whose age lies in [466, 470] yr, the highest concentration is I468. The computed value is 233.6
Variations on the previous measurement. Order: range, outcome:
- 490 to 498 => 248.3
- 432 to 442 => 236.5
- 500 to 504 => 237.9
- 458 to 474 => 234.4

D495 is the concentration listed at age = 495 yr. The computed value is 238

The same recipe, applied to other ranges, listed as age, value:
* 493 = 240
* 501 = 237.9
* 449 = 213.9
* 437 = 236.4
